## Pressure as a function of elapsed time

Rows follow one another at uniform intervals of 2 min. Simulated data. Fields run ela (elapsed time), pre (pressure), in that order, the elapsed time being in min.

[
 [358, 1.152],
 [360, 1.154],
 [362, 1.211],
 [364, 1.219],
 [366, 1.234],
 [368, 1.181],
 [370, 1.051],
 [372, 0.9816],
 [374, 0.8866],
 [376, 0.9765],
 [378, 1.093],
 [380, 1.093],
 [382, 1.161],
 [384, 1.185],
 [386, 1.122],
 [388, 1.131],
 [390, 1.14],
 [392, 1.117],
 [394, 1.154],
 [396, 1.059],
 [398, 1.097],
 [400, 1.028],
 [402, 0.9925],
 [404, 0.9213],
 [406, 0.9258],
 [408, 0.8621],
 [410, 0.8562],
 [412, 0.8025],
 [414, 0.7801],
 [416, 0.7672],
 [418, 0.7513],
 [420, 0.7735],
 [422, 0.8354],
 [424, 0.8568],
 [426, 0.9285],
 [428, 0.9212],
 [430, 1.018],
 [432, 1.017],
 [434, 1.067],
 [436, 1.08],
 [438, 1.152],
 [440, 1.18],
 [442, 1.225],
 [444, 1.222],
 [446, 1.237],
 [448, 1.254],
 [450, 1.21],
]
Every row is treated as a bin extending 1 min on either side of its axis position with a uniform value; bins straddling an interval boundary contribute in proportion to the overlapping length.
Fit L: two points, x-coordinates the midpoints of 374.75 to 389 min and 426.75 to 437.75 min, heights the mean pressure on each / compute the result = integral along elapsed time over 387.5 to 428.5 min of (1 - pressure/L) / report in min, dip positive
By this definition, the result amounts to 5.0 min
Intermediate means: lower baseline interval 1.1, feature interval 0.936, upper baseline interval 1.03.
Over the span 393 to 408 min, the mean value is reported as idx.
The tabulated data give 1.01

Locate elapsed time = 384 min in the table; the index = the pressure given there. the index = 1.185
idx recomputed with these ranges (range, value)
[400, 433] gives 0.88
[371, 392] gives 1.08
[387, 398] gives 1.12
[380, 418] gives 1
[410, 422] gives 0.787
